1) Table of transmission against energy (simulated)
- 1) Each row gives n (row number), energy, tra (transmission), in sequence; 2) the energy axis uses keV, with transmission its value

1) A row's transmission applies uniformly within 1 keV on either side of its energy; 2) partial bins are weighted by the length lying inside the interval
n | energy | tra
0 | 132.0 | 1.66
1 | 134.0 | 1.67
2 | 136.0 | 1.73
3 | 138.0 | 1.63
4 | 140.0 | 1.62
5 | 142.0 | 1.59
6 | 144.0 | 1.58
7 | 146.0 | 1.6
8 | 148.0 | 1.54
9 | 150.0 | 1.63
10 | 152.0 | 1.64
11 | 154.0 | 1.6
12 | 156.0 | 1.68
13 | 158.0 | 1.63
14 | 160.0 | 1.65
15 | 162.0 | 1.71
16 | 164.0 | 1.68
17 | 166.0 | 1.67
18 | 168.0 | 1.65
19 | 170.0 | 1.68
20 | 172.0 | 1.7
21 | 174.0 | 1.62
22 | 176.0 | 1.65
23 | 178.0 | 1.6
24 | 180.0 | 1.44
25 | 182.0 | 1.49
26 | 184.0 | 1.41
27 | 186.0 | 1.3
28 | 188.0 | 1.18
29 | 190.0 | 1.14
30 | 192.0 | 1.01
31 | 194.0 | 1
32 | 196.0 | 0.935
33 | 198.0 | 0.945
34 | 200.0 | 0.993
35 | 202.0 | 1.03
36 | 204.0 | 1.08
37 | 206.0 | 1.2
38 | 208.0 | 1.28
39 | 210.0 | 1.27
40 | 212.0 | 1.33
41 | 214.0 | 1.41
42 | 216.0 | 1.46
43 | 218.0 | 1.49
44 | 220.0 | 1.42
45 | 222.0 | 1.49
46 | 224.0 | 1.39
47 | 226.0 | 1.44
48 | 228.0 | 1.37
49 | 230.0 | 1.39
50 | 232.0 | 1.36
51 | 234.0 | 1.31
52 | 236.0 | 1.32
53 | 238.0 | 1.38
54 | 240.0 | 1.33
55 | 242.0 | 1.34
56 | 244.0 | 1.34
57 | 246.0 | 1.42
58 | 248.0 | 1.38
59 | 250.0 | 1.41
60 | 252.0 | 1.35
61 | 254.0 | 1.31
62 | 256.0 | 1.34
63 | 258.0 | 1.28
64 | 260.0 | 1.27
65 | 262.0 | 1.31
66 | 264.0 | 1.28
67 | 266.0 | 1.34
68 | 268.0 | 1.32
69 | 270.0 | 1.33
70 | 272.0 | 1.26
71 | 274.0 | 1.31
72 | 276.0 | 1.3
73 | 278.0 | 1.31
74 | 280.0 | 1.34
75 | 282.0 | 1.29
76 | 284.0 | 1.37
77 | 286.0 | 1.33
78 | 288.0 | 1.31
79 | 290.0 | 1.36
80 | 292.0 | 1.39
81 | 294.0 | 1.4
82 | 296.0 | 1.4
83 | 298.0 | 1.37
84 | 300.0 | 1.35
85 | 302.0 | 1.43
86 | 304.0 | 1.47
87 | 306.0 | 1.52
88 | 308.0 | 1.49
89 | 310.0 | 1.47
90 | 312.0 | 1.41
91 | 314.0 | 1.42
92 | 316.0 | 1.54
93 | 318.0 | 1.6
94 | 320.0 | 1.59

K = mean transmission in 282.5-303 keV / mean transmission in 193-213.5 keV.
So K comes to 1.23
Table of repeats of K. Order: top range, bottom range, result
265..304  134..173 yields 0.82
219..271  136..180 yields 0.83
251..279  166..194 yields 0.91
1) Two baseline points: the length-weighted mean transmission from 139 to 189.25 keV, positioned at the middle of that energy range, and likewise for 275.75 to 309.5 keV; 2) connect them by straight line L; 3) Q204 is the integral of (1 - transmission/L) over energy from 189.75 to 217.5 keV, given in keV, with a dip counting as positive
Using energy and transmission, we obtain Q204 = 6.6 keV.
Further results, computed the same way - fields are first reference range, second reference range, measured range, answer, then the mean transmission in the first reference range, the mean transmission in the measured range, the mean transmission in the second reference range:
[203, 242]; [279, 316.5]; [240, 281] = 1.50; 1.35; 1.33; 1.4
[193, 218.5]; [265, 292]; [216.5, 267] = -4.60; 1.18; 1.36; 1.32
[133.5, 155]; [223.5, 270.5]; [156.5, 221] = 5.40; 1.62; 1.38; 1.35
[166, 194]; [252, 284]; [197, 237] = 2.49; 1.44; 1.3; 1.31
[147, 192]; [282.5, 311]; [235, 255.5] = 1.45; 1.55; 1.36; 1.4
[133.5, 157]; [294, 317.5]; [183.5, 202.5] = 5.85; 1.62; 1.09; 1.44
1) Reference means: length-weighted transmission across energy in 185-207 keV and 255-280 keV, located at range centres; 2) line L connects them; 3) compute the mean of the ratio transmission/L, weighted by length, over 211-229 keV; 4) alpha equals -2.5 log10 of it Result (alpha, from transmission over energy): -0.23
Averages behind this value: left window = 1.07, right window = 1.31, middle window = 1.42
